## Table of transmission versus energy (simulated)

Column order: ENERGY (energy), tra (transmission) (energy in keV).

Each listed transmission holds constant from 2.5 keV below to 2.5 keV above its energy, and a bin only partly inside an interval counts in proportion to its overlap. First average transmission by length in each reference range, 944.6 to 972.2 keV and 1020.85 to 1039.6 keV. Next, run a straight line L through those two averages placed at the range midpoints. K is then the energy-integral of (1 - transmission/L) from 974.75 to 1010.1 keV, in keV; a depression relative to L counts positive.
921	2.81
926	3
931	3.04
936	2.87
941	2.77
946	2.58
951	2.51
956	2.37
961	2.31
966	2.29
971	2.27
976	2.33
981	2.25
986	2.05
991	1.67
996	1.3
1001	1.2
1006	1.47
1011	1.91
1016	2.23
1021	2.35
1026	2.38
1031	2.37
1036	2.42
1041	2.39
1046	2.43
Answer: 9.6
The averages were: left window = 2.39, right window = 2.38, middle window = 1.74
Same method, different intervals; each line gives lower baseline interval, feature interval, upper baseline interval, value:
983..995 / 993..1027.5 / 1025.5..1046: 4.6 keV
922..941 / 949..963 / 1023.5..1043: 2.0 keV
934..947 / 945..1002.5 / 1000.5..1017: 4.3 keV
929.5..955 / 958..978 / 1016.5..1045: 2.4 keV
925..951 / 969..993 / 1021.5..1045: 4.6 keV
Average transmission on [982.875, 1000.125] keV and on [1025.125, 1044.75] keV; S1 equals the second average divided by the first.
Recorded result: 1.45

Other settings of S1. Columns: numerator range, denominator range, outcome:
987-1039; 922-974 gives 0.74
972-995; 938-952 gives 0.77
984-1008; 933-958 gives 0.58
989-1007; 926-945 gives 0.48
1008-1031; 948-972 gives 0.94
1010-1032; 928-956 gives 0.83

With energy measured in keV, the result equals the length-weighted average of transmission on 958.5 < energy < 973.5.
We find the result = 2.29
